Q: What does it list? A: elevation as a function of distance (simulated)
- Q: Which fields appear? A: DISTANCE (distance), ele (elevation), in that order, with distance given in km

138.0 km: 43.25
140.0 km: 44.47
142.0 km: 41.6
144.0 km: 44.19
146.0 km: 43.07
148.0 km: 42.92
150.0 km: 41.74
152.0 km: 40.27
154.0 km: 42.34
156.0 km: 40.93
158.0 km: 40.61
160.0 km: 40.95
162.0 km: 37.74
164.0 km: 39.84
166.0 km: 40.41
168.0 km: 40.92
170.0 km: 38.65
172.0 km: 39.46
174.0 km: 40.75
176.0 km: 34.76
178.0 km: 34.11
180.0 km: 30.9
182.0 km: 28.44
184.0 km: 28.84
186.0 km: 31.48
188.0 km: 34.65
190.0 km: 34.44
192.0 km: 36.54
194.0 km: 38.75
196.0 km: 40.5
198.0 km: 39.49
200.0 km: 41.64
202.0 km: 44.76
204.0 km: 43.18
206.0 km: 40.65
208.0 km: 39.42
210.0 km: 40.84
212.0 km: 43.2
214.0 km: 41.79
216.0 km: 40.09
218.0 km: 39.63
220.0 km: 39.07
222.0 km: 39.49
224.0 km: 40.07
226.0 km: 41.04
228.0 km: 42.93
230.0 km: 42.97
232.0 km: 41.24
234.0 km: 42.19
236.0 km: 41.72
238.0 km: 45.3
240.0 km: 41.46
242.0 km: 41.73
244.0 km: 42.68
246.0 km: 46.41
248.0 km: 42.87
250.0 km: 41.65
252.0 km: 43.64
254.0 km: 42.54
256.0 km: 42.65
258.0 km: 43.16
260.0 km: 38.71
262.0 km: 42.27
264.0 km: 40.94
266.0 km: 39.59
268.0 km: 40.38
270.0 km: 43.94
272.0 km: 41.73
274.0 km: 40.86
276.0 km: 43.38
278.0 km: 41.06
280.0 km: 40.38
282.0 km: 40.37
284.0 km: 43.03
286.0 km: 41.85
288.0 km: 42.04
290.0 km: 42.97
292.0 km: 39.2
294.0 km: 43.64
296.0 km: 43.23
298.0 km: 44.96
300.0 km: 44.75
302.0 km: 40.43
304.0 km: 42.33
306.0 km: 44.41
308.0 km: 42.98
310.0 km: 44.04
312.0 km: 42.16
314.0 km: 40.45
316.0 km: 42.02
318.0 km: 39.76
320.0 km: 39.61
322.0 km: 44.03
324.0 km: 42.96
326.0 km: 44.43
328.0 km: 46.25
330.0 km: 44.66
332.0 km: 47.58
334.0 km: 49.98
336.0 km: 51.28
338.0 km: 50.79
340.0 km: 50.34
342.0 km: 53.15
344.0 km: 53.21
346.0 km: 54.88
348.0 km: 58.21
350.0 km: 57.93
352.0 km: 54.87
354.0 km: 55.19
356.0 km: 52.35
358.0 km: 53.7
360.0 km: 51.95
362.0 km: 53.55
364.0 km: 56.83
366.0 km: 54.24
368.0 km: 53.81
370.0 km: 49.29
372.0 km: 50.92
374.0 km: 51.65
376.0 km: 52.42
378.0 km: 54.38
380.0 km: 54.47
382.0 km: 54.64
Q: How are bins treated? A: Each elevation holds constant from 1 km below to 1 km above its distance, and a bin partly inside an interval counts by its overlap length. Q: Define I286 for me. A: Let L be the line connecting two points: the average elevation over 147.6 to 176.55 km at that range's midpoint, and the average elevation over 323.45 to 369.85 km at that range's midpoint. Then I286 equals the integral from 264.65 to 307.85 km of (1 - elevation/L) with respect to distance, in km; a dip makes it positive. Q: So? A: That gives 5.32 km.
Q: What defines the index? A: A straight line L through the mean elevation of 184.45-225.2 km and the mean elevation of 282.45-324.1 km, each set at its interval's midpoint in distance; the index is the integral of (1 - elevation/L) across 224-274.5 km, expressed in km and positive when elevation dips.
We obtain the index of -1.8 km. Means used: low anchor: 39.3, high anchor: 42.4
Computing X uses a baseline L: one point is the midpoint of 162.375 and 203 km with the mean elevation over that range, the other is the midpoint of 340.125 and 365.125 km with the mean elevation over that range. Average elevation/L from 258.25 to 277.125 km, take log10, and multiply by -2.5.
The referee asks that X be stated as 0.11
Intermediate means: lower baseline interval 37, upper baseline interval 54.5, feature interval 41.4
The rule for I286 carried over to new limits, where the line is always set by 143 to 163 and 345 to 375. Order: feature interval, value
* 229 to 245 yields 1.4 km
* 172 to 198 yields 5.1 km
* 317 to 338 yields 2.7 km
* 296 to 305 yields 1.3 km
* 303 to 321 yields 3.2 km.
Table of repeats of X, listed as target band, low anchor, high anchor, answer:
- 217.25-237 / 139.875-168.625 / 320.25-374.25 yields 0.102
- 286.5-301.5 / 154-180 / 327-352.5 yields 0.131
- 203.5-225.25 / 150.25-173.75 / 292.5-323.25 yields 0.012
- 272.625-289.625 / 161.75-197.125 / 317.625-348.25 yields 0.061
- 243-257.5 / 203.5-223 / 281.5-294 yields -0.051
